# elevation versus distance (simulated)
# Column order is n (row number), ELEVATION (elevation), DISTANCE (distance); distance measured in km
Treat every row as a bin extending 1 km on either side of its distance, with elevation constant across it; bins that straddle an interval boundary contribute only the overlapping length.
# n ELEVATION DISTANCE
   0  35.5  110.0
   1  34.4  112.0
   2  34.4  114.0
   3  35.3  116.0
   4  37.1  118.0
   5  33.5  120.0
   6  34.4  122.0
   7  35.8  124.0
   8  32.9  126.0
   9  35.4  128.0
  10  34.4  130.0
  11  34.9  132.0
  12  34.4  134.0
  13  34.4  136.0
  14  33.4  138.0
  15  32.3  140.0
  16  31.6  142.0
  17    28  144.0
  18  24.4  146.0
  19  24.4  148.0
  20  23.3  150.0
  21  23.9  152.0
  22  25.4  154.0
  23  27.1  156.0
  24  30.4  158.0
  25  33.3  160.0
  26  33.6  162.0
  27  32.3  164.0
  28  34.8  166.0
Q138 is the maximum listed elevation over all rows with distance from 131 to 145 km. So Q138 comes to 34.9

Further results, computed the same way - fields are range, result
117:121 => 37.1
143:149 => 28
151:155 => 25.4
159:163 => 33.6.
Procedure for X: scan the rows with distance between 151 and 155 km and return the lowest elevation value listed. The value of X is 23.9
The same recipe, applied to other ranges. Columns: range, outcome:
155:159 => 27.1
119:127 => 32.9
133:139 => 33.4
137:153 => 23.3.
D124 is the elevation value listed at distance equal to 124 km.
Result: 35.8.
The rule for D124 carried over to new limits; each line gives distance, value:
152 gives 23.9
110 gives 35.5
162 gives 33.6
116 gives 35.3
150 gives 23.3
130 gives 34.4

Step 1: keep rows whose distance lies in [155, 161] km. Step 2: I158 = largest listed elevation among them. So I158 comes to 33.3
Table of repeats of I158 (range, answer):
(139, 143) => 32.3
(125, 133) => 35.4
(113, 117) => 35.3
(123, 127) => 35.8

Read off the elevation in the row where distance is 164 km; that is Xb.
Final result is 32.3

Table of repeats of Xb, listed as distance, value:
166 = 34.8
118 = 37.1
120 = 33.5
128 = 35.4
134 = 34.4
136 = 34.4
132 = 34.9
